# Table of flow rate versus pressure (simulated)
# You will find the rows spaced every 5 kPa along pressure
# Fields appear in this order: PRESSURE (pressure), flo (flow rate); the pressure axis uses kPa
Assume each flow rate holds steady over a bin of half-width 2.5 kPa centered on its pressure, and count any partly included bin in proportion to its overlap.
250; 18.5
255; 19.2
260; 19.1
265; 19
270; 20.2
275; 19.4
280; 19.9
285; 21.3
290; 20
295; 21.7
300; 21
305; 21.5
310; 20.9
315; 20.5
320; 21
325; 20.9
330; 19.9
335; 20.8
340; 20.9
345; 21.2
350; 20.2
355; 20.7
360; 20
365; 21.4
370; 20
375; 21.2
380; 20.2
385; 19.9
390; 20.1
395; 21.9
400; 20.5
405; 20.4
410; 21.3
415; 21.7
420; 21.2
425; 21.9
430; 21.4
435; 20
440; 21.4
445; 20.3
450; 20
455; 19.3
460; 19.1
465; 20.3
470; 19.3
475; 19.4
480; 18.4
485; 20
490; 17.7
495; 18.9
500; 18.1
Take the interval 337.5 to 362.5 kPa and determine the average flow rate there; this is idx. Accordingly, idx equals 20.6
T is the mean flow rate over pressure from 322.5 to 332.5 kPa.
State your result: 20.4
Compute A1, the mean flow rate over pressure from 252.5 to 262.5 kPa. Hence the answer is 19.1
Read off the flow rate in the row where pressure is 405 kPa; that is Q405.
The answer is 20.4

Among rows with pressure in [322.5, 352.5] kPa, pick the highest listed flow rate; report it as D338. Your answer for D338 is 21.2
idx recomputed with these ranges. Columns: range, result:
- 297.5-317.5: 21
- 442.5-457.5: 19.9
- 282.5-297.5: 21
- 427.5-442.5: 20.9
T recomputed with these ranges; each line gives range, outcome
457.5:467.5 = 19.7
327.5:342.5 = 20.5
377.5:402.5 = 20.5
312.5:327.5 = 20.8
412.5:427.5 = 21.6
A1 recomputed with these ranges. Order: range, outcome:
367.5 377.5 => 20.6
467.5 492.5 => 19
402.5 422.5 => 21.1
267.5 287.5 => 20.2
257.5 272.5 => 19.4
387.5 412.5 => 20.8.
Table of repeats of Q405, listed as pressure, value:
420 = 21.2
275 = 19.4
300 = 21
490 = 17.7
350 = 20.2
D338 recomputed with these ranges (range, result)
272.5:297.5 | 21.7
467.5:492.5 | 20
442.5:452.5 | 20.3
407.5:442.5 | 21.9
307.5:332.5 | 21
